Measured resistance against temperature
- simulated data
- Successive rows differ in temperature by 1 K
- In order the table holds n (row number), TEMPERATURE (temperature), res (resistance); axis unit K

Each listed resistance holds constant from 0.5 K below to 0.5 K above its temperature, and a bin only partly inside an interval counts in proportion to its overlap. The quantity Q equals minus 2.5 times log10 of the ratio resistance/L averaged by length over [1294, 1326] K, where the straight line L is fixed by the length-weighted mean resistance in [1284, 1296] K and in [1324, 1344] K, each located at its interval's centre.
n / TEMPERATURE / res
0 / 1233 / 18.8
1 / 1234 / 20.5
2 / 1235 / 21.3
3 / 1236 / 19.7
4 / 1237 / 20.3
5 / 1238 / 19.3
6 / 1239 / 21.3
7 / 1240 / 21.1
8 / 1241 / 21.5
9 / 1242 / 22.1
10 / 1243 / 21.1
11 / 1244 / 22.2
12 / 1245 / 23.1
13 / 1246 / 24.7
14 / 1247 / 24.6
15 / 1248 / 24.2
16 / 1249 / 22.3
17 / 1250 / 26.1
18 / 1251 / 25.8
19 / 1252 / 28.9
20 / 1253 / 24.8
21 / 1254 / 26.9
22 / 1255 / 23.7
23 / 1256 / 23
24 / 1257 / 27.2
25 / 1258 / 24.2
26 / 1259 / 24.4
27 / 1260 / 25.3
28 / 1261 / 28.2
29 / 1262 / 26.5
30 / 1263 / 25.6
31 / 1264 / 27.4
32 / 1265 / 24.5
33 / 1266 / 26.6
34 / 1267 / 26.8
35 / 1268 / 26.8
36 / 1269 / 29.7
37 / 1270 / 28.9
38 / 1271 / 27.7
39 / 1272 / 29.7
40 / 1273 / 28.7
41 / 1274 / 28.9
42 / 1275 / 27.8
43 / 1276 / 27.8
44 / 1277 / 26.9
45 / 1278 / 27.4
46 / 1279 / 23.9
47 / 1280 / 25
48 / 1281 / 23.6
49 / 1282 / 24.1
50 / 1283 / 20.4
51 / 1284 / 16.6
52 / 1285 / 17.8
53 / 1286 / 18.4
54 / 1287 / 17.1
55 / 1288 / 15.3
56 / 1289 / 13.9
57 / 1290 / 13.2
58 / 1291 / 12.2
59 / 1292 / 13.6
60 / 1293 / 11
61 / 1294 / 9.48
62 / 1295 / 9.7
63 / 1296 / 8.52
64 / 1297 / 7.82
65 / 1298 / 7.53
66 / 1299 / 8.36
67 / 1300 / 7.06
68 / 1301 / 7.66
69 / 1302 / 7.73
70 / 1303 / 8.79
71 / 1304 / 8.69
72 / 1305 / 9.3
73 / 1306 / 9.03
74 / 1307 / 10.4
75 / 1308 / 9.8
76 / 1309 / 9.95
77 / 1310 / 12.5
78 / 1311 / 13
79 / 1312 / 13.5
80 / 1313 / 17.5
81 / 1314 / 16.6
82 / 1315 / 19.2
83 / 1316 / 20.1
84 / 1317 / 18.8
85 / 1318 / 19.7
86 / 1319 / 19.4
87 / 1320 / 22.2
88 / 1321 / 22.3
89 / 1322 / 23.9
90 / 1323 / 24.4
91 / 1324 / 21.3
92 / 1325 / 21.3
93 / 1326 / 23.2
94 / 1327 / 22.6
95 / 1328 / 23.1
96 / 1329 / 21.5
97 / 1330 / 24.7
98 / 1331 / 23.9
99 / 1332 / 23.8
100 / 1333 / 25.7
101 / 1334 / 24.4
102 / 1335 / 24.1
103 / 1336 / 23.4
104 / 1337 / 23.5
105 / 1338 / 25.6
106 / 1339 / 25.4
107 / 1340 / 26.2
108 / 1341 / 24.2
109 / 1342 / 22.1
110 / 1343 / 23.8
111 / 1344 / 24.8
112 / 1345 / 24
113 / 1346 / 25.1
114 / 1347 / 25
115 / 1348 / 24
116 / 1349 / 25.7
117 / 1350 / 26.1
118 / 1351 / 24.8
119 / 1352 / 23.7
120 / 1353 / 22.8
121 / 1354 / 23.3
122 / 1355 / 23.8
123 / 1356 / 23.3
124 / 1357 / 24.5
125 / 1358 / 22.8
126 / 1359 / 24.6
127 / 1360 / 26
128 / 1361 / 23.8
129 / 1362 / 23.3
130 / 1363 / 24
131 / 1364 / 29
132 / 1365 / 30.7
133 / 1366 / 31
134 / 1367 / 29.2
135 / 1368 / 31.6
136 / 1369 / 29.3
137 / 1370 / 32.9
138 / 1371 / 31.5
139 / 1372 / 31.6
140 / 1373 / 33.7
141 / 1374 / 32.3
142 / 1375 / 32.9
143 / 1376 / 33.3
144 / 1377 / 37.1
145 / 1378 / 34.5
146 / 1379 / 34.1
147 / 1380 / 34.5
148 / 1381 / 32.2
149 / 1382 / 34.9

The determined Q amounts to 0.31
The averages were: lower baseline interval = 13.7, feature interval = 14.1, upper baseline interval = 23.8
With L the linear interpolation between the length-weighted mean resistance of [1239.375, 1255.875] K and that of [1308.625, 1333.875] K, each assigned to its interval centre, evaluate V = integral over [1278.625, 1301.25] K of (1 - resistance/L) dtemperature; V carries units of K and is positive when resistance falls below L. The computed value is 7.7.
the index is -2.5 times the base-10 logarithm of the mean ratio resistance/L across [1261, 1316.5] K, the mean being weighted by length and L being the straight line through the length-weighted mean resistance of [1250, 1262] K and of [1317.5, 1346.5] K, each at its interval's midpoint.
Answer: 0.351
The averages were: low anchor 25.7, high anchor 23.4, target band 18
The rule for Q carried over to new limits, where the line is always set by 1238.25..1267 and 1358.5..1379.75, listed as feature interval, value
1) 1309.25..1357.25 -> 0.267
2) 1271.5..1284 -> -0.001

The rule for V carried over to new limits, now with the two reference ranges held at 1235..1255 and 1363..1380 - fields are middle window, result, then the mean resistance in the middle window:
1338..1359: 4.19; 24.3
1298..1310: 8.09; 8.9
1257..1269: -0.90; 26.2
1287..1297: 5.47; 11.9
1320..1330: 2.10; 22.7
